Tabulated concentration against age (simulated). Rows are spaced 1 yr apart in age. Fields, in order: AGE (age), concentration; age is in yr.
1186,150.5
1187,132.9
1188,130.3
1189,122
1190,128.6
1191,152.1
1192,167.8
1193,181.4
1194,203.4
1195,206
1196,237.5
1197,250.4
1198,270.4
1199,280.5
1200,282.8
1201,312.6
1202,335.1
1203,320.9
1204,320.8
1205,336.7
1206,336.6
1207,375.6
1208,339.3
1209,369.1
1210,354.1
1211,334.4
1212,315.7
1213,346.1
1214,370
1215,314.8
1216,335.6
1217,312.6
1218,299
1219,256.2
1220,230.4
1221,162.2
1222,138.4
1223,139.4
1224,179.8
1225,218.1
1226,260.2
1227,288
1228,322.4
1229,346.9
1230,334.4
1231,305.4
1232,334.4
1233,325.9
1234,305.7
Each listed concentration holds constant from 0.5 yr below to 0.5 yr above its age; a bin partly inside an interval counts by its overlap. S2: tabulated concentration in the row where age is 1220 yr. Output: 230.4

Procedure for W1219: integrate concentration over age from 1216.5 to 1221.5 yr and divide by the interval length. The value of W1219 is 252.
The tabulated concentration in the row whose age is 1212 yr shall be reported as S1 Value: 315.7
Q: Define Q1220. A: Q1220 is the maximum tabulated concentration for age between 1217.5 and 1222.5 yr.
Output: 299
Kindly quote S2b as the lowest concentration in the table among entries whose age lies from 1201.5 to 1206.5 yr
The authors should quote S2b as 320.8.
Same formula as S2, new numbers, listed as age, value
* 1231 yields 305.4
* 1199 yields 280.5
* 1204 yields 320.8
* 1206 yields 336.6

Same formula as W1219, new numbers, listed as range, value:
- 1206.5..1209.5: 361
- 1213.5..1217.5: 333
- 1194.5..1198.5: 241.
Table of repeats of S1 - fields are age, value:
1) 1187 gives 132.9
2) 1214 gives 370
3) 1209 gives 369.1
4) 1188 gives 130.3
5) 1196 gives 237.5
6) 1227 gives 288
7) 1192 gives 167.8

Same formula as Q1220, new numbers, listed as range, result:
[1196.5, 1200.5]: 282.8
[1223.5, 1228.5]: 322.4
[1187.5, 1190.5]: 130.3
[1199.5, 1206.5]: 336.7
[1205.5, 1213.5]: 375.6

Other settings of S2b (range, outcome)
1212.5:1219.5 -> 256.2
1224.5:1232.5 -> 218.1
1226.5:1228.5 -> 288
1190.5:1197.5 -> 152.1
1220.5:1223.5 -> 138.4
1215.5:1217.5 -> 312.6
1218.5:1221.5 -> 162.2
